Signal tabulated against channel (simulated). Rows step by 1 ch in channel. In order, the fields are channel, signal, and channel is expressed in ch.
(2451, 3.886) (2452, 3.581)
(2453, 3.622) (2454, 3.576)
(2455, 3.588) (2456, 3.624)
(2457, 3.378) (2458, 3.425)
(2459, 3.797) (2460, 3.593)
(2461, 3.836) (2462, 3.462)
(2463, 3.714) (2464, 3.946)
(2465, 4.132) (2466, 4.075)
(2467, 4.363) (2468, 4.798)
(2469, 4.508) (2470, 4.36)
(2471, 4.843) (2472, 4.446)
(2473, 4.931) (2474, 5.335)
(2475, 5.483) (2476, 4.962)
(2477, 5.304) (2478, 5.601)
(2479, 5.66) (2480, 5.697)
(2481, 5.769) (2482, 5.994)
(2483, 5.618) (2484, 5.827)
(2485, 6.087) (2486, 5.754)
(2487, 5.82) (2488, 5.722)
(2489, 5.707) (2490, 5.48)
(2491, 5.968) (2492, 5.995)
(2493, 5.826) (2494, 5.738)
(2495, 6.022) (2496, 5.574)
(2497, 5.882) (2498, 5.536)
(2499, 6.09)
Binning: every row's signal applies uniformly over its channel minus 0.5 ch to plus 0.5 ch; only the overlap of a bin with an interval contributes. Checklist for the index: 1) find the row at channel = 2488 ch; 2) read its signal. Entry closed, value 5.722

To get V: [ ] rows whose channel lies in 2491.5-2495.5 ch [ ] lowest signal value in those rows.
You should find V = 5.738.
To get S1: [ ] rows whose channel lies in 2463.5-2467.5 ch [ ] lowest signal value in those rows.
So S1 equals 3.946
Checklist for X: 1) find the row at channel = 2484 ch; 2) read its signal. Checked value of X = 5.827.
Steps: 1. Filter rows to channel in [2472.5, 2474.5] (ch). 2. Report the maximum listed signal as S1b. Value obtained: 5.335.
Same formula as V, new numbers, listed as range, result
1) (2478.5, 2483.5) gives 5.618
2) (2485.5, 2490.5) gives 5.48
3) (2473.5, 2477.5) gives 4.962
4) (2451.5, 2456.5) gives 3.576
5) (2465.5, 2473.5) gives 4.075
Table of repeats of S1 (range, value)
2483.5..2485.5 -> 5.827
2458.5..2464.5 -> 3.462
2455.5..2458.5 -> 3.378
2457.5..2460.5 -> 3.425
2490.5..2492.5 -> 5.968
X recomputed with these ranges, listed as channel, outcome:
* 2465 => 4.132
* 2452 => 3.581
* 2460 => 3.593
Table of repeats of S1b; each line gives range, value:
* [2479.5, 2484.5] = 5.994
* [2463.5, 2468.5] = 4.798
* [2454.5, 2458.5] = 3.624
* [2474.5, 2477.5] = 5.483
